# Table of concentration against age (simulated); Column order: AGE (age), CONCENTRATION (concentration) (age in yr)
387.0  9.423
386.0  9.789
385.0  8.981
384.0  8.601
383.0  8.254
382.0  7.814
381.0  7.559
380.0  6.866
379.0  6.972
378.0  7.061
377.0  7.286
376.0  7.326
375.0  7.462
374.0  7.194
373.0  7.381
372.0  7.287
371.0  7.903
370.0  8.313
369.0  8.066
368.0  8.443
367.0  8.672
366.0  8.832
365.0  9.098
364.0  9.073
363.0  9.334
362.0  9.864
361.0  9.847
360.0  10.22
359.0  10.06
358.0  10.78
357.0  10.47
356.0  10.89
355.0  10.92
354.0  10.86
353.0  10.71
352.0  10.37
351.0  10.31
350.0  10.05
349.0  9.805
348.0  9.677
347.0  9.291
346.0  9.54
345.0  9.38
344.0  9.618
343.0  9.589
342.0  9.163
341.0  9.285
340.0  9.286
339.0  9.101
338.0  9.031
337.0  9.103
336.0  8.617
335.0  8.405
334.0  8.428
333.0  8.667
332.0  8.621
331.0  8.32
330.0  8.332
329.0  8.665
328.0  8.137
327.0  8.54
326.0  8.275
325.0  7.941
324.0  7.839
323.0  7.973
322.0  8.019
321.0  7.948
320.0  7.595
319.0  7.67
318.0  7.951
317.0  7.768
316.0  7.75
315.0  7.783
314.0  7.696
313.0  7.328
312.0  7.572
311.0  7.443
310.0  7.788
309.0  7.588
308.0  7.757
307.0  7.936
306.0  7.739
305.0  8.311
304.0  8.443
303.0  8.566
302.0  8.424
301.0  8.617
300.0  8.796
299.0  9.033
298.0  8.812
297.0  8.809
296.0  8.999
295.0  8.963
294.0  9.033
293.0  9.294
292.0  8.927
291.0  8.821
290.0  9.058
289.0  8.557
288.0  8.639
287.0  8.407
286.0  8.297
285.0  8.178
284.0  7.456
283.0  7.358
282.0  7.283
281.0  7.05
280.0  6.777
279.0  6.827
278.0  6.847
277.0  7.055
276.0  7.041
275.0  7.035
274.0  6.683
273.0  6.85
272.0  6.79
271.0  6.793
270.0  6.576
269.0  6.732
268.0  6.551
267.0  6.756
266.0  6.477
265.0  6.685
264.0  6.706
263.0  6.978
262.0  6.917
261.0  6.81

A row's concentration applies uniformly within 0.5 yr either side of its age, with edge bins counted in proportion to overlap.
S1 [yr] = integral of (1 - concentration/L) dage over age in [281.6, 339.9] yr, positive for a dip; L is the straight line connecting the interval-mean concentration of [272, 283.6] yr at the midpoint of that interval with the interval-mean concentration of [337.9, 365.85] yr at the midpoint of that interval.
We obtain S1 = -0.6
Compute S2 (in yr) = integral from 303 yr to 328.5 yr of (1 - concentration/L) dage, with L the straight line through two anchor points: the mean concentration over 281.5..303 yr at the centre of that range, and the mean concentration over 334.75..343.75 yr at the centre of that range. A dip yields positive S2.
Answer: 2.7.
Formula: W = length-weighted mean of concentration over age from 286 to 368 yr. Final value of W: 8.84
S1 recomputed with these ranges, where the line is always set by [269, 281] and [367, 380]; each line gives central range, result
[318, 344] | -4.5 yr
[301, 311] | -1.4 yr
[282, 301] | -4.4 yr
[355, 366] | -3.6 yr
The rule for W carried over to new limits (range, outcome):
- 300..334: 8.05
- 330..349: 9.06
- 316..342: 8.38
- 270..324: 7.91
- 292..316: 8.29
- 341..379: 9.17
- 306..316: 7.66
